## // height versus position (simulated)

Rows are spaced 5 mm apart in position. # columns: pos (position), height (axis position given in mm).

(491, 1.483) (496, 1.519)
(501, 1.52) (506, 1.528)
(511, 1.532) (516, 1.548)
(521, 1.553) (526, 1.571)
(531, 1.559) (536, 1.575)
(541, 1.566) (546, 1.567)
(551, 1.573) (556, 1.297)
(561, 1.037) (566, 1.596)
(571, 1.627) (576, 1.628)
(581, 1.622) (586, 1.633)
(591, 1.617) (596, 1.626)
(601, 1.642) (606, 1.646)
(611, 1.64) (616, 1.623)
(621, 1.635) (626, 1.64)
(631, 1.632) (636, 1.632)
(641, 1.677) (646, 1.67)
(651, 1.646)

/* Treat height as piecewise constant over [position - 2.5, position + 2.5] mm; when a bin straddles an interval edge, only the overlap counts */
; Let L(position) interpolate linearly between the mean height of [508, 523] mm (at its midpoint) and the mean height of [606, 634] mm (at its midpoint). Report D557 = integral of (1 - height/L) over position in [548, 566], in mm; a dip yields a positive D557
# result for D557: 2.6 mm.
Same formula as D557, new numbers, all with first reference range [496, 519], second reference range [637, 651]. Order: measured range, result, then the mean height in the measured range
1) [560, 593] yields 0.83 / 1.56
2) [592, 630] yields -0.07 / 1.64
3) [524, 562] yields 1.97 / 1.48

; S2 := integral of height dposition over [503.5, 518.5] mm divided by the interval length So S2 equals 1.54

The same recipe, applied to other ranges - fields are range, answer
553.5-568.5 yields 1.31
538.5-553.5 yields 1.57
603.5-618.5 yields 1.64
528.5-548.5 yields 1.57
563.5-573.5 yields 1.61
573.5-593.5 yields 1.62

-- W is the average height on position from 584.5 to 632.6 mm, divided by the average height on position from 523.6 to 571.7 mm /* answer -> 1.09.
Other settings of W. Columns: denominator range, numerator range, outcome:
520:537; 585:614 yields 1.04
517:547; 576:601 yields 1.04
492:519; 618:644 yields 1.08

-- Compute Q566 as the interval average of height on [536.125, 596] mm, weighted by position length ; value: 1.53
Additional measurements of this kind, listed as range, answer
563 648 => 1.63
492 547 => 1.55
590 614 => 1.64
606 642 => 1.64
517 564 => 1.48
